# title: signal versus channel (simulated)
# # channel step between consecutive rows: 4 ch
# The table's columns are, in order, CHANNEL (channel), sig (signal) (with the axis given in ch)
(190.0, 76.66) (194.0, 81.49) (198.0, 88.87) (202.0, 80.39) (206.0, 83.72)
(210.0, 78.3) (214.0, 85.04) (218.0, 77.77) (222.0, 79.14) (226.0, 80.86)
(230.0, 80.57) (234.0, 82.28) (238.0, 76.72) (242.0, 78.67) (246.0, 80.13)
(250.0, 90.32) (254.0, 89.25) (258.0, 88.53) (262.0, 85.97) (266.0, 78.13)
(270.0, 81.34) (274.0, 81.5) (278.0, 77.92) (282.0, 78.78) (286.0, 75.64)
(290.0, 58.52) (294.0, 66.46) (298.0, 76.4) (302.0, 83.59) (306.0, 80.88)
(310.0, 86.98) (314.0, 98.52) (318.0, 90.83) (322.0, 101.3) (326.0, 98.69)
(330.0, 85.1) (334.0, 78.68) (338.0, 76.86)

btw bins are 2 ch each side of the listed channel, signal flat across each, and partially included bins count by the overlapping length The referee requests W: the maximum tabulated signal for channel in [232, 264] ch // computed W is 90.32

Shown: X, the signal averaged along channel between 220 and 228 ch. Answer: 80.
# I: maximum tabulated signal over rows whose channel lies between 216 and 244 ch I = 82.28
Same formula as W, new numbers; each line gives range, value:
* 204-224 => 85.04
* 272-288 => 81.5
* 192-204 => 88.87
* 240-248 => 80.13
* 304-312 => 86.98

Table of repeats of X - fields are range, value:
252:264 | 87.9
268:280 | 80.3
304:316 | 88.8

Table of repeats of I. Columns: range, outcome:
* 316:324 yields 101.3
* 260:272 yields 85.97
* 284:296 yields 75.64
